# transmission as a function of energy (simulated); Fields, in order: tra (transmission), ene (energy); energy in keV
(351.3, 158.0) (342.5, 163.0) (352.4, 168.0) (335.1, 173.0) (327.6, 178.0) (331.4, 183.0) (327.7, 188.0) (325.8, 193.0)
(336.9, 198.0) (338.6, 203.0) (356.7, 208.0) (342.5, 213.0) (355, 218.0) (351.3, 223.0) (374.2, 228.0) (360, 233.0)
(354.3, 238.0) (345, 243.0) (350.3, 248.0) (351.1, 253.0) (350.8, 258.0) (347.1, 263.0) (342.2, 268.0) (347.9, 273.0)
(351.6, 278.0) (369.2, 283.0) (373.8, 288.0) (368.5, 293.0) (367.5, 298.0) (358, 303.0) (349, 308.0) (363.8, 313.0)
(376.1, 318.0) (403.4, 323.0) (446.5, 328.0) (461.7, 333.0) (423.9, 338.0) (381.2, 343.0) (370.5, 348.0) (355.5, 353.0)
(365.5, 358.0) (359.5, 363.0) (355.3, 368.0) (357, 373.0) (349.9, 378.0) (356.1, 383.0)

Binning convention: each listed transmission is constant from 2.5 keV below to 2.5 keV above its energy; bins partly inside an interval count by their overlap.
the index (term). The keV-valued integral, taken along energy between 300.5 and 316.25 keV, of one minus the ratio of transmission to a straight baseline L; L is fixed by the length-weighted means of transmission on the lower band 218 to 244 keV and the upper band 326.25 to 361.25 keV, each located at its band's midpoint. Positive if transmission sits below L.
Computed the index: 1.1 keV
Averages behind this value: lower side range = 357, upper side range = 399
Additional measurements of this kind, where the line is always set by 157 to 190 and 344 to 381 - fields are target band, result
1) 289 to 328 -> -2.3 keV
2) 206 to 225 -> -0.5 keV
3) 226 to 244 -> -0.7 keV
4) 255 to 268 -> 0.0 keV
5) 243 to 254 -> -0.1 keV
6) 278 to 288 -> -0.4 keV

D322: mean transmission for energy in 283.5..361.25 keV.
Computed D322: 384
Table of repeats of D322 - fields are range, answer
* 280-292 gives 370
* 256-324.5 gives 362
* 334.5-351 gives 395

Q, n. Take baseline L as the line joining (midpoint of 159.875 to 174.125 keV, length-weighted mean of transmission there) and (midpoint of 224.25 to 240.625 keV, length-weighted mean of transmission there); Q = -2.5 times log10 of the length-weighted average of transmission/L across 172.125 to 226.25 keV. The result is 0.04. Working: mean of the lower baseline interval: 344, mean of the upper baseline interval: 362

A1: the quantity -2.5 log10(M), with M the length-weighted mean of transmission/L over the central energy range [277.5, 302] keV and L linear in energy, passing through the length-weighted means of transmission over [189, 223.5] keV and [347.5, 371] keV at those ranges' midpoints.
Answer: -0.04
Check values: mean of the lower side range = 343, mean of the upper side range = 360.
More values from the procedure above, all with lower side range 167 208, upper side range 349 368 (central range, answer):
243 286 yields -0.01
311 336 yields -0.16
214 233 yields -0.06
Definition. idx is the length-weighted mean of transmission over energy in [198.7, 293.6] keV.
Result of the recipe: 354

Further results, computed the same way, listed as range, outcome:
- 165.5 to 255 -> 345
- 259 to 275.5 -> 346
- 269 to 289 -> 358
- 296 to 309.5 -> 358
